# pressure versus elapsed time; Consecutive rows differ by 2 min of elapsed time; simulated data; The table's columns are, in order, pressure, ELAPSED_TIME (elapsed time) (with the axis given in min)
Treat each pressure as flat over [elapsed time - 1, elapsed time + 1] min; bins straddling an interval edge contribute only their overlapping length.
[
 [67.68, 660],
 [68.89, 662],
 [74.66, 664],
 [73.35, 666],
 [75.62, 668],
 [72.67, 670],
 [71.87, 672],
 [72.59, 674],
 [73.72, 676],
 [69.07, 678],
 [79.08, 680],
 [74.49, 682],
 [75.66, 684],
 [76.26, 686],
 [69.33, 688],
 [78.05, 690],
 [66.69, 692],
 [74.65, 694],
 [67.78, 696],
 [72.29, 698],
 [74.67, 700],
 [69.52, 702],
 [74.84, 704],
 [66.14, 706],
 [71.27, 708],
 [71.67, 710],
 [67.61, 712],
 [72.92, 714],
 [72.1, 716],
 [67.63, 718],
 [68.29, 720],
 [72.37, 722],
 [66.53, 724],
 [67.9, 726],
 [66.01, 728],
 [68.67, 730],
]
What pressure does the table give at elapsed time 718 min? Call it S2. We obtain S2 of 67.63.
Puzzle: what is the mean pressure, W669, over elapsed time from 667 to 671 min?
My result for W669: 74.1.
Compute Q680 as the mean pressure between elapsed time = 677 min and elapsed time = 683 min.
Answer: 74.2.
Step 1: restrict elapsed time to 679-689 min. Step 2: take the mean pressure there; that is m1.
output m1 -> 75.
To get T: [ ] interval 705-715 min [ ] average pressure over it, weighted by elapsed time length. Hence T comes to 69.9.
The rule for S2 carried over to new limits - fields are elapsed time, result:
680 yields 79.08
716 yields 72.1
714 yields 72.92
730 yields 68.67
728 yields 66.01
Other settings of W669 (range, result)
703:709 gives 70.8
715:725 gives 69.4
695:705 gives 71.8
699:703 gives 72.1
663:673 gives 73.6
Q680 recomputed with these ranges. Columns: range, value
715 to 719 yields 69.9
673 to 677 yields 73.2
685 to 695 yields 73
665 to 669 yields 74.5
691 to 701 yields 71.2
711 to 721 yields 69.7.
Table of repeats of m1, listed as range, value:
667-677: 73.3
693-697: 71.2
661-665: 71.8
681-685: 75.1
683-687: 76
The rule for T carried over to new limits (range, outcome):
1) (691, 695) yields 70.7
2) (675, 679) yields 71.4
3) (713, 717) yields 72.5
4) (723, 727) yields 67.2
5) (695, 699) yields 70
